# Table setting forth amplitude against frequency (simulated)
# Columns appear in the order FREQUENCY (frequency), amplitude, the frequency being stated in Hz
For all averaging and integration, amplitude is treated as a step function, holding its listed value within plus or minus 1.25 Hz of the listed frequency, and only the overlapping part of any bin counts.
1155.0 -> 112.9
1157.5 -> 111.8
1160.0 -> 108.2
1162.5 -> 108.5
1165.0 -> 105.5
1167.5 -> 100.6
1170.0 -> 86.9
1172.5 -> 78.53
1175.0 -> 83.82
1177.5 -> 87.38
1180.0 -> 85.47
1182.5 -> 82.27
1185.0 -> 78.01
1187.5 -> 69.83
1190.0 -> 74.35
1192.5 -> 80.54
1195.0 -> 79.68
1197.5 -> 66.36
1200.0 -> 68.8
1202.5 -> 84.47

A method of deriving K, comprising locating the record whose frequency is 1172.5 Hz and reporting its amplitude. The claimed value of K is 78.53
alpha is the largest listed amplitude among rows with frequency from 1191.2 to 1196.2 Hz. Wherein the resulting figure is 80.54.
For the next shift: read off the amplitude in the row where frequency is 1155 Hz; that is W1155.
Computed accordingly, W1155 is 112.9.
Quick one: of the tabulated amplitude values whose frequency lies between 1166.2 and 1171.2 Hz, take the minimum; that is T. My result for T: 86.9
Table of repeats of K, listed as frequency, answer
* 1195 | 79.68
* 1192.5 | 80.54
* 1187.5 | 69.83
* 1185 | 78.01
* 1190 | 74.35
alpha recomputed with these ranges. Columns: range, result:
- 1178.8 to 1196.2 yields 85.47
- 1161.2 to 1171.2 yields 108.5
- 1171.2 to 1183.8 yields 87.38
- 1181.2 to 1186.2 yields 82.27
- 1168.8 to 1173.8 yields 86.9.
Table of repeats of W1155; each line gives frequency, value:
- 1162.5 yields 108.5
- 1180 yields 85.47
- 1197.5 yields 66.36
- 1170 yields 86.9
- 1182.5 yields 82.27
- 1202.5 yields 84.47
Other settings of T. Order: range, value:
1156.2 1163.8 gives 108.2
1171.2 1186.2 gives 78.01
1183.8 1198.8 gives 66.36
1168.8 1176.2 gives 78.53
